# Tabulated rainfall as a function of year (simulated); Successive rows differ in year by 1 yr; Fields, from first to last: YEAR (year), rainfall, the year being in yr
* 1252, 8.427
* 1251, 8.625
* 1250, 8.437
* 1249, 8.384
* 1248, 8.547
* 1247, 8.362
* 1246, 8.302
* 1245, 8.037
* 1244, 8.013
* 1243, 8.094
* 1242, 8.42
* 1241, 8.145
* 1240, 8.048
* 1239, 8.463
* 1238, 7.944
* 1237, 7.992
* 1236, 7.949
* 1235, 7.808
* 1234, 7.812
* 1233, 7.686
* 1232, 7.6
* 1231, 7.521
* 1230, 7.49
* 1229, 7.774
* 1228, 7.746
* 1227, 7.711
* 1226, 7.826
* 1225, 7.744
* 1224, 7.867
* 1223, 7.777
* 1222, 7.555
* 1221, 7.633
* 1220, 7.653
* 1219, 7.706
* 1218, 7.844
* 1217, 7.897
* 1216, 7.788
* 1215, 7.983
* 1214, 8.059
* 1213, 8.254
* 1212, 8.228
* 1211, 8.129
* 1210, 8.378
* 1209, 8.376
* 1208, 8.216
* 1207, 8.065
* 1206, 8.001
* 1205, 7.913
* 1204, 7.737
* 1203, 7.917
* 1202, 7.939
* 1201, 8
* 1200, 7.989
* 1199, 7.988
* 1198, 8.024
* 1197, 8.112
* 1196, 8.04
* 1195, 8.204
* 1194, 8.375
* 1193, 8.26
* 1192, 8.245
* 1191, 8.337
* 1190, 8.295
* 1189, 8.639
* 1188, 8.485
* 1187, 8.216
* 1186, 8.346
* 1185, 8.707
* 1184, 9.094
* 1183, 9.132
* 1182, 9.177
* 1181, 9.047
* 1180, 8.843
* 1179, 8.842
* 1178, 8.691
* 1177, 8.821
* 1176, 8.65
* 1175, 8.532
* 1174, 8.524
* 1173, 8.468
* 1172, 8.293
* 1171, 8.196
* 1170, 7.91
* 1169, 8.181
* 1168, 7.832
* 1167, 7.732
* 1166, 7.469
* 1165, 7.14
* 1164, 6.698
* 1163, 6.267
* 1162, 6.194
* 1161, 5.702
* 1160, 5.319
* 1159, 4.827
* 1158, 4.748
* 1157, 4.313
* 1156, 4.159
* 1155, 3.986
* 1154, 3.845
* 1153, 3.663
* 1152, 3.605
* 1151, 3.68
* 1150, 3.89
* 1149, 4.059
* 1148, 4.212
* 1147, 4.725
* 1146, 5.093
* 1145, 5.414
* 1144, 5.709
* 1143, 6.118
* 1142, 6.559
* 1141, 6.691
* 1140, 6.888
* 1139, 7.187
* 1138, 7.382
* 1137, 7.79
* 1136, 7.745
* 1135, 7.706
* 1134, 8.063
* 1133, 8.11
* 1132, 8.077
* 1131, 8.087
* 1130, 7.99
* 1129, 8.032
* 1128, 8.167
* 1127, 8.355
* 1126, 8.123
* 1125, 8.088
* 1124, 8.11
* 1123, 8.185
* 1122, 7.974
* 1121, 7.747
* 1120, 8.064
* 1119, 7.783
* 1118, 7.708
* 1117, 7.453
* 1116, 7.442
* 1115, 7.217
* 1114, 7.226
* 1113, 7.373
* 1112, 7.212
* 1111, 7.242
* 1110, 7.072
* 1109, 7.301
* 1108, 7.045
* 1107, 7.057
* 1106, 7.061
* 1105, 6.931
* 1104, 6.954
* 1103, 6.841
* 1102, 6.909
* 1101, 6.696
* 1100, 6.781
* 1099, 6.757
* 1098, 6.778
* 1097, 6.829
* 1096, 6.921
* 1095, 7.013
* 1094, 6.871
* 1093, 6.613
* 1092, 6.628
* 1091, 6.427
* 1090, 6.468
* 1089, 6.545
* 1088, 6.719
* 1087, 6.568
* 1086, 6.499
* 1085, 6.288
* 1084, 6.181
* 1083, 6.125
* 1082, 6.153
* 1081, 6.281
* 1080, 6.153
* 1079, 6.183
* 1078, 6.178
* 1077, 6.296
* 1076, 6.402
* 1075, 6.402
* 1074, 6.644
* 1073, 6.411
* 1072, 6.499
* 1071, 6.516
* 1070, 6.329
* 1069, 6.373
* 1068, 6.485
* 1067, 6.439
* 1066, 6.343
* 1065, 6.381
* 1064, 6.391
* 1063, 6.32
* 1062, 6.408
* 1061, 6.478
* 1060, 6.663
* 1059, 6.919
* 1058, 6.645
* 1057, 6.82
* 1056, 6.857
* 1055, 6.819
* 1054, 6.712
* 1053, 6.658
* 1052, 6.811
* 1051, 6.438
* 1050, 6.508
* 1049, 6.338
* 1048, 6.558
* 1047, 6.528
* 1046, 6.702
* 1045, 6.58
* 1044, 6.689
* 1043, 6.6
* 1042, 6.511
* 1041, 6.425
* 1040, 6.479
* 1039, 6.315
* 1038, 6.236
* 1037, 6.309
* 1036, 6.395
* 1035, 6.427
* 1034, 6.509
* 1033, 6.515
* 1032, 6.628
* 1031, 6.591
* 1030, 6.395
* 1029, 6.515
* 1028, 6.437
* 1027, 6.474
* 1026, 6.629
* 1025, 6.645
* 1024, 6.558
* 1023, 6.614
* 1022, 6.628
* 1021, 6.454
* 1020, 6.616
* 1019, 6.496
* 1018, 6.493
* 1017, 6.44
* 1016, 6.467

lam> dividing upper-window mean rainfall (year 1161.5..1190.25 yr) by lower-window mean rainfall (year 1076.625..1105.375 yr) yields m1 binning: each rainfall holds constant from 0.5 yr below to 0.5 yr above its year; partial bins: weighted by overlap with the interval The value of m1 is 1.25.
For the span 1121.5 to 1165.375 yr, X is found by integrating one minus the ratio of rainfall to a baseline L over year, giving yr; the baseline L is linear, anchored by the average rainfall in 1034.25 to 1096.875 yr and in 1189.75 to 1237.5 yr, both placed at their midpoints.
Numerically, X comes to 5.8 yr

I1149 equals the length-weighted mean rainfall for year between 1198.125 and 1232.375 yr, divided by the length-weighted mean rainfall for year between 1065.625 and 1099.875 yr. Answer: 1.2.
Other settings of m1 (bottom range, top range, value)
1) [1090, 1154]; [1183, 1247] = 1.17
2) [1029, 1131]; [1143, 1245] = 1.09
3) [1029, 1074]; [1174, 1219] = 1.27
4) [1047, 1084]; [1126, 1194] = 1.09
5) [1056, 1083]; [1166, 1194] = 1.32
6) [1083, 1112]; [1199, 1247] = 1.17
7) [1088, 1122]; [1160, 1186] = 1.14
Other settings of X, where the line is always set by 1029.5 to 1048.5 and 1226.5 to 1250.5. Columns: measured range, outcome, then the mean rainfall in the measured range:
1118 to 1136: -2.2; 8.02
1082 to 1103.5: 0.9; 6.63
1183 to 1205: -1.7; 8.25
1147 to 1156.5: 4.4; 3.94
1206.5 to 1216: -0.4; 8.17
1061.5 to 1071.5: 0.5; 6.4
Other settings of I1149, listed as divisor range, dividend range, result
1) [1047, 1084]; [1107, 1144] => 1.17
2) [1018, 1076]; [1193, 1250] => 1.22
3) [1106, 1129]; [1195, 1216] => 1.06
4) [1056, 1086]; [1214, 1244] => 1.22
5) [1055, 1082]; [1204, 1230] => 1.23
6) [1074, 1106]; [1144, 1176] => 0.90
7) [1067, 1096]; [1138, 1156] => 0.79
